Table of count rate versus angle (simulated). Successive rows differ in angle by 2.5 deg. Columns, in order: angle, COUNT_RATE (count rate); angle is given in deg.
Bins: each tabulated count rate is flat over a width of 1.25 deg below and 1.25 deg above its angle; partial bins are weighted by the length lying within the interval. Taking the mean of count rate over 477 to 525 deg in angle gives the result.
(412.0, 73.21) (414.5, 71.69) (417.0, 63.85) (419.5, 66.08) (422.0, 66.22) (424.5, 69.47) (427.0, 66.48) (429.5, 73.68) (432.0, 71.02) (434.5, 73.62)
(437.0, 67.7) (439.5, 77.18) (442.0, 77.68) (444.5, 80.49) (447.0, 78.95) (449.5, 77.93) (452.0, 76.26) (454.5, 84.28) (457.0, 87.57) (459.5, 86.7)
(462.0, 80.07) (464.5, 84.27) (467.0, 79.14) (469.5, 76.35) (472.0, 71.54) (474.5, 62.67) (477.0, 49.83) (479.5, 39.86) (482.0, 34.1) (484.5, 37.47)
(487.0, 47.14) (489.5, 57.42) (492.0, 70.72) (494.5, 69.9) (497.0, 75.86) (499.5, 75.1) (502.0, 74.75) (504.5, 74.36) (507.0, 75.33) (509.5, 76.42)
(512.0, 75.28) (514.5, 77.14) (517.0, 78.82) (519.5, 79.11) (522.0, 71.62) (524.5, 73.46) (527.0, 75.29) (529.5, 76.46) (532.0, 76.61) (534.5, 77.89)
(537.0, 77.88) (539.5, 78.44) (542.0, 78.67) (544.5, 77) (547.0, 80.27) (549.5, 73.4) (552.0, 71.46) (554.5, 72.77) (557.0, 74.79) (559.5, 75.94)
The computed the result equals 66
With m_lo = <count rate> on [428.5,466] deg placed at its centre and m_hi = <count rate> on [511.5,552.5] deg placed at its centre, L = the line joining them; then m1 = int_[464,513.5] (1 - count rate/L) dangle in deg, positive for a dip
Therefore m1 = 7.9 deg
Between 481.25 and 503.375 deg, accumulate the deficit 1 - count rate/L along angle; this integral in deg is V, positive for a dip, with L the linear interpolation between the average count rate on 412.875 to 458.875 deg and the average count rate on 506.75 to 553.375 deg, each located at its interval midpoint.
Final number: 4.26 deg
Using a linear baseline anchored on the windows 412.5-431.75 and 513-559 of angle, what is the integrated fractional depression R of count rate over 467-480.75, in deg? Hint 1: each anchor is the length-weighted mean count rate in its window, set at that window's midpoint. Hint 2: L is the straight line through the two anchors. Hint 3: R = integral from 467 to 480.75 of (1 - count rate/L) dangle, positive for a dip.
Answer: 1.9 deg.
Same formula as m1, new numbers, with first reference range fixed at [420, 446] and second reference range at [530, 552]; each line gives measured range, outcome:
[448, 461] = -1.6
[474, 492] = 6.4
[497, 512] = 0.0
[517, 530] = 0.1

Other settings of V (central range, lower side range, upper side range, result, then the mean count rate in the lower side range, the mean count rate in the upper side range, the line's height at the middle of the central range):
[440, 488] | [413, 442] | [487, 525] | 1.3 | 70.1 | 72.8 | 71.4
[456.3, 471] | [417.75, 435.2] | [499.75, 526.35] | -2.0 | 69.2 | 75.6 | 72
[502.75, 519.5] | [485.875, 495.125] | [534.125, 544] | -2.0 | 60.9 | 78.2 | 68.2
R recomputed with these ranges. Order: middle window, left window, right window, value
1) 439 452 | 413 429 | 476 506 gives -2.74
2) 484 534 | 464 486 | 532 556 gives -3.01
